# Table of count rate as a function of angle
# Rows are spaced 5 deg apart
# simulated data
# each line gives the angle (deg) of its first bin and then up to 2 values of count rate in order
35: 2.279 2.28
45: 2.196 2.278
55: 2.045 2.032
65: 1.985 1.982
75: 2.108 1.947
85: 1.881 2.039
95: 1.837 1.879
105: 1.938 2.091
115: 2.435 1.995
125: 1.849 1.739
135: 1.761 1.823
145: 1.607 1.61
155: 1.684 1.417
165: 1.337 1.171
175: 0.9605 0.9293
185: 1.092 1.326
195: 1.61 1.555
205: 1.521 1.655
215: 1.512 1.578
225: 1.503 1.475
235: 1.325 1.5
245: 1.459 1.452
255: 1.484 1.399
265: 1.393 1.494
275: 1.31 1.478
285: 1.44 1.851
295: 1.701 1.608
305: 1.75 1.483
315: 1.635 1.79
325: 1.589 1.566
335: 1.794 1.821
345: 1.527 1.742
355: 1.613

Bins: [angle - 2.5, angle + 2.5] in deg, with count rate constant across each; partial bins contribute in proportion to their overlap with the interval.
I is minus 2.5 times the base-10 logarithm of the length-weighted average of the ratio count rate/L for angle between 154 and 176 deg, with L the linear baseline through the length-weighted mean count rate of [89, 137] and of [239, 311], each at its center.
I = 0.35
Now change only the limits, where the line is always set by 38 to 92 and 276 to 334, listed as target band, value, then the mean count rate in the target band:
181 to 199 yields 0.35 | 1.33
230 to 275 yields 0.20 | 1.43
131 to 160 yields 0.15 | 1.68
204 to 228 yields 0.15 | 1.55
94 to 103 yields 0.08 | 1.87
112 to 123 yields -0.12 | 2.19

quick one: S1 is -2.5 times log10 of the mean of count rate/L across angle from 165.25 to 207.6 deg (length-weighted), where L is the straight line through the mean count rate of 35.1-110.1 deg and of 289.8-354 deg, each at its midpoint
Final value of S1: 0.416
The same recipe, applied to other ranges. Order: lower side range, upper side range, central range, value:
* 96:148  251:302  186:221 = 0.12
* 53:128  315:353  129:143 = 0.10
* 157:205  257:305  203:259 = -0.07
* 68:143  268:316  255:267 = 0.16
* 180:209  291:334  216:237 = -0.01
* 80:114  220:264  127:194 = 0.22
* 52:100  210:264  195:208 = 0.02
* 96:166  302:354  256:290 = 0.17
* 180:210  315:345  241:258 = 0.04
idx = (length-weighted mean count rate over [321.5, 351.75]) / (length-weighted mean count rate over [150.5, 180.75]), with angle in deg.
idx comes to 1.30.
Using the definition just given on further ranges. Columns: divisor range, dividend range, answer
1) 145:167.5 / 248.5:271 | 0.95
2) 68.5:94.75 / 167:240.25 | 0.70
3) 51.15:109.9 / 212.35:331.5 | 0.77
